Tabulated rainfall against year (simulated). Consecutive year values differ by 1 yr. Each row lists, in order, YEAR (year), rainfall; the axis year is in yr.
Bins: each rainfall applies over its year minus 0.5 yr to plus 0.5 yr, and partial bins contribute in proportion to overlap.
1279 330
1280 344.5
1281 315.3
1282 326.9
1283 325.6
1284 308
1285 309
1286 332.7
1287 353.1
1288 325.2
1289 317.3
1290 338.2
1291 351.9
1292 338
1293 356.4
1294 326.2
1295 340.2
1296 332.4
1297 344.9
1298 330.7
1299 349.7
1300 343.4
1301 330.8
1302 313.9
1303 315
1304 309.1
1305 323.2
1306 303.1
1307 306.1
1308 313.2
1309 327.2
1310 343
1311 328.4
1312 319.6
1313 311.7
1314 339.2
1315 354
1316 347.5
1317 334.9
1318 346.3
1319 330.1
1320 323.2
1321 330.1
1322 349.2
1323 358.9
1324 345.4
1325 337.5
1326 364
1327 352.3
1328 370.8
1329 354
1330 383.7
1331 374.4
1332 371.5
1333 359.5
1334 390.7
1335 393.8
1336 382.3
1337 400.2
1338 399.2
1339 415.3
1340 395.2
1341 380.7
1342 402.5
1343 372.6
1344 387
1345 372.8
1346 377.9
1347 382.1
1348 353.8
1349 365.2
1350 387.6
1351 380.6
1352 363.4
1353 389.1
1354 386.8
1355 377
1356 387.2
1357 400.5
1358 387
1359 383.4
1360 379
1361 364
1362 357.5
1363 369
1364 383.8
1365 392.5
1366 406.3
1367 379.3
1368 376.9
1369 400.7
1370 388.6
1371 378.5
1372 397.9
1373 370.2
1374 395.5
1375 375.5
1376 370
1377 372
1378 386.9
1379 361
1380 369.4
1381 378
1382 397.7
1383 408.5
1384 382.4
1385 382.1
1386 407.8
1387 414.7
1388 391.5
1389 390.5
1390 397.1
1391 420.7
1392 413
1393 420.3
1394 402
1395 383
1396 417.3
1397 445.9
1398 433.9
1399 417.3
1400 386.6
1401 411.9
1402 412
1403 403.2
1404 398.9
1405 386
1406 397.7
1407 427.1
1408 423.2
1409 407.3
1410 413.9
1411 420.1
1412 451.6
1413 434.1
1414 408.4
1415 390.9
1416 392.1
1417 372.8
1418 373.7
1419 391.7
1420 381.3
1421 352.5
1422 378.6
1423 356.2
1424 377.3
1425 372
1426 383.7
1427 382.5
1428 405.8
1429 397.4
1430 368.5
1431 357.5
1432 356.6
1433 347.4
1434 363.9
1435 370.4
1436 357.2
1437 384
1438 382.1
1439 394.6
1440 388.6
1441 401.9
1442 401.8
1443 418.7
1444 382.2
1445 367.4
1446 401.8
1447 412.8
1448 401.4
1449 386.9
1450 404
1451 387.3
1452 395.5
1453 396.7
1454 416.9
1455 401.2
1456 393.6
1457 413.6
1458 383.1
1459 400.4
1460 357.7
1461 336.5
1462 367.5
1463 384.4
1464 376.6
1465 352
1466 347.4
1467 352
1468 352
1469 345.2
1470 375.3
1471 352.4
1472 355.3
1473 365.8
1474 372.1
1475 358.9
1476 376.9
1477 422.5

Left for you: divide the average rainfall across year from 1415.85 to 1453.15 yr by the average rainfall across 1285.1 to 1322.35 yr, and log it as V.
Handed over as 1.15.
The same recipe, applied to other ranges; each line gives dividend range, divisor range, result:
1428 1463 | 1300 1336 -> 1.13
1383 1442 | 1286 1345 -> 1.13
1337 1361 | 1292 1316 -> 1.16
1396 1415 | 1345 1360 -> 1.09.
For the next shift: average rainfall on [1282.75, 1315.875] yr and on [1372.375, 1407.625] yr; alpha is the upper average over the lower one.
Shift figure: 1.2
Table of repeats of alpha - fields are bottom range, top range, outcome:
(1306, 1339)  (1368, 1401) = 1.12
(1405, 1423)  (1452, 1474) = 0.93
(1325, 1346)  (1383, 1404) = 1.07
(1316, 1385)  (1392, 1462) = 1.05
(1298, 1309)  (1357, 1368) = 1.18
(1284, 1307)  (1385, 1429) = 1.21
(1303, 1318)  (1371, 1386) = 1.17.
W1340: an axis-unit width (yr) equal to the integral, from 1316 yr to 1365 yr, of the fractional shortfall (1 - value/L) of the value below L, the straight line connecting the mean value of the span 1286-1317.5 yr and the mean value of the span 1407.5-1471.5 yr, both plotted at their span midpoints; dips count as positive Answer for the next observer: -3.6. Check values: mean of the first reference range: 331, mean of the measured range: 372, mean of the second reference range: 384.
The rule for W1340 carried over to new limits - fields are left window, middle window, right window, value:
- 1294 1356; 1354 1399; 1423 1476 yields -3.21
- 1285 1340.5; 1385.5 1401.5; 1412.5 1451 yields -1.62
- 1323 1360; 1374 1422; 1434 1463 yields -1.91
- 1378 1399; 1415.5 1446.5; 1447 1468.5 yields 0.78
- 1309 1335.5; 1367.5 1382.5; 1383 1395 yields 0.36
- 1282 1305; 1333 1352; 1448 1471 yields -2.16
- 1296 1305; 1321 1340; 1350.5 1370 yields -0.83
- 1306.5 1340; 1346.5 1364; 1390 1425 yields -0.24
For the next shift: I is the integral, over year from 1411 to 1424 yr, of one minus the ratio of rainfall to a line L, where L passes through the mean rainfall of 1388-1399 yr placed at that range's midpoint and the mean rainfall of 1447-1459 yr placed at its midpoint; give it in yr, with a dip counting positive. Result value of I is 0.5 yr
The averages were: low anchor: 412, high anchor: 399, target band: 391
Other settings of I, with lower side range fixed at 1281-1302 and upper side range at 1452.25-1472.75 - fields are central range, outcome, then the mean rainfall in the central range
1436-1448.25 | -0.82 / 393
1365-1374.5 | -1.00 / 388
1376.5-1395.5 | -2.05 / 394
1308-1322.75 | 0.19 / 334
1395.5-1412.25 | -2.56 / 414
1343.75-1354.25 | -0.91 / 376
